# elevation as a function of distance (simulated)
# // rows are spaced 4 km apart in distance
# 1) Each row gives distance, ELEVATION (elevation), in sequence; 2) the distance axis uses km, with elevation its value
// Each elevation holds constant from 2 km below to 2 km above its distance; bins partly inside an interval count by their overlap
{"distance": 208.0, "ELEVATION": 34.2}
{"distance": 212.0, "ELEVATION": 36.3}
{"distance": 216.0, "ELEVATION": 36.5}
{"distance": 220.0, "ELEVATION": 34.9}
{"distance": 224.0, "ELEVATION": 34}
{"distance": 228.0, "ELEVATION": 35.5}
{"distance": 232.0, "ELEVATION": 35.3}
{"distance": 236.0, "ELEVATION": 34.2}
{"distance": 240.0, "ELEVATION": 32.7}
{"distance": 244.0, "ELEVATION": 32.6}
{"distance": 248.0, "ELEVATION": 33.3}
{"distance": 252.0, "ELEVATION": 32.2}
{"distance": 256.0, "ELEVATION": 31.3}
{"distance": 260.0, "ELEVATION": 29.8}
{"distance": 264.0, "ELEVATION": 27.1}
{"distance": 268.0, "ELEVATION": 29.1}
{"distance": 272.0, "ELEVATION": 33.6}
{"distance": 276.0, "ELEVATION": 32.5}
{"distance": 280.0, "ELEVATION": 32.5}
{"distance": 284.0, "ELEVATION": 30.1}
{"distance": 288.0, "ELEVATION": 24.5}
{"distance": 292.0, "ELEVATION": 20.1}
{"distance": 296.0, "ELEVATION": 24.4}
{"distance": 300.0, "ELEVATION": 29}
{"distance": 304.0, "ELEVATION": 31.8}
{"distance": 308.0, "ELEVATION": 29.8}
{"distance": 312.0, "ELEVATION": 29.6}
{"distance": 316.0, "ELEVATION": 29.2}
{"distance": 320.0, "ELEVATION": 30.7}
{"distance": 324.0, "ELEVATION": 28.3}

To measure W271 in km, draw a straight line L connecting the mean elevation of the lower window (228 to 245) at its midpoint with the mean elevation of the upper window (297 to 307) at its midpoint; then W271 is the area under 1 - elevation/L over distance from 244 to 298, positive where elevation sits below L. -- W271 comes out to 4.1 km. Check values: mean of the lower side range 34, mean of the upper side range 29.7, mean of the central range 29.4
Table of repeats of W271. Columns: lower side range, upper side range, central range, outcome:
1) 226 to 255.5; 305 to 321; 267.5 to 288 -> 0.4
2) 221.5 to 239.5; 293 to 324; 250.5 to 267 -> 1.3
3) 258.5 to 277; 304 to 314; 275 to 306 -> 2.3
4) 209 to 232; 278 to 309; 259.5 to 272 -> 0.5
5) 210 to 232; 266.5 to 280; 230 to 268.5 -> 2.0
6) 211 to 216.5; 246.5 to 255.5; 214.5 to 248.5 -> 0.2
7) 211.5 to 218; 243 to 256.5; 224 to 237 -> -0.1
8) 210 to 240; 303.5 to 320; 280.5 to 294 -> 2.5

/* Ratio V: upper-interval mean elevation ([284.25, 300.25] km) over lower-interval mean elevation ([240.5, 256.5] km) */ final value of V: 0.76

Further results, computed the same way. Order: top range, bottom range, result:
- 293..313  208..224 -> 0.80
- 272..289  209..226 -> 0.87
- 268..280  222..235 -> 0.93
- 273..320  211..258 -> 0.84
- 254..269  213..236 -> 0.83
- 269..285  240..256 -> 0.99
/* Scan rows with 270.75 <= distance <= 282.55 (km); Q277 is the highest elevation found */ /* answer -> 33.6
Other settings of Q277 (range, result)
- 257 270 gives 29.8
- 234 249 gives 34.2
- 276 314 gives 32.5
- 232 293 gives 35.3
